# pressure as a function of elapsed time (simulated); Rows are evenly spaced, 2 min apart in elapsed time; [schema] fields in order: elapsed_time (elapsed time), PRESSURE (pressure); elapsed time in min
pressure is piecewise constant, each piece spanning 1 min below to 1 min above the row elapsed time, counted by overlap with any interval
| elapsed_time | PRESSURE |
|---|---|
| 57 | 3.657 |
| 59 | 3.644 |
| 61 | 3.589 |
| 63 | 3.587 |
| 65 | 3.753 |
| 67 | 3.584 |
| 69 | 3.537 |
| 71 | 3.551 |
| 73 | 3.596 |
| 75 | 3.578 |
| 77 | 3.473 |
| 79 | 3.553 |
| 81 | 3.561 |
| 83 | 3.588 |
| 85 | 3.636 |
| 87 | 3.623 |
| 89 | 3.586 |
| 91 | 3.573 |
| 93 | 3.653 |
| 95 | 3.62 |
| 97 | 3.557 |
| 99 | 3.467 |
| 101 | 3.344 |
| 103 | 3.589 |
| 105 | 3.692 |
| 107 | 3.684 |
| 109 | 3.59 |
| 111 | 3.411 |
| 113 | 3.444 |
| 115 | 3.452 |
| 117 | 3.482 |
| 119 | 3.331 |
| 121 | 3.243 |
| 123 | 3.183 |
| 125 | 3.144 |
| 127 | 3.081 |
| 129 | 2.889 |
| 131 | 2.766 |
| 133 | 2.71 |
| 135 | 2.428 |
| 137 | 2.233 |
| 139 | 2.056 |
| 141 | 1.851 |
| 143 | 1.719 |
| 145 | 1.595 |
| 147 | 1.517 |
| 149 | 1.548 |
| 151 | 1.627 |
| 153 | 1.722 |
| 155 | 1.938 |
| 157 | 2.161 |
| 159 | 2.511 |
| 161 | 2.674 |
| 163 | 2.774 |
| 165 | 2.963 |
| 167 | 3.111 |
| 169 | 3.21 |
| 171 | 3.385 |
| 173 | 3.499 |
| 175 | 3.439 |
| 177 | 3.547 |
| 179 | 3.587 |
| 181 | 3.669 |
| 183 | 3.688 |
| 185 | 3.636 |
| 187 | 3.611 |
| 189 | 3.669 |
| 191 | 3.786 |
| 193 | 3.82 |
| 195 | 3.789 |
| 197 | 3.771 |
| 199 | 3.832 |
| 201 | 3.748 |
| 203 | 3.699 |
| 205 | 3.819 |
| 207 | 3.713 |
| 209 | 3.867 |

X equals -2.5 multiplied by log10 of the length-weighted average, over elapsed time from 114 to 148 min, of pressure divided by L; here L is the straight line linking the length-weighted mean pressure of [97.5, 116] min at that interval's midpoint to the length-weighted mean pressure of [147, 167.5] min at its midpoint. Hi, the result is 0.13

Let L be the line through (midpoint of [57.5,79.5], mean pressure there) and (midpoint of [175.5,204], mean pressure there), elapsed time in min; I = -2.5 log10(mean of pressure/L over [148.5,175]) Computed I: 0.38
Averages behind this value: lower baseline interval 3.59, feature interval 2.6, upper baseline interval 3.7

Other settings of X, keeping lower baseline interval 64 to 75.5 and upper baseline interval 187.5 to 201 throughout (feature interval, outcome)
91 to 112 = 0.02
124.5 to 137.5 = 0.32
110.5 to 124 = 0.09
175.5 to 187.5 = 0.04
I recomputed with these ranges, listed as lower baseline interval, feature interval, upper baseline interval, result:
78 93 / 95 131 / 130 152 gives -0.21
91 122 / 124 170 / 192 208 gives 0.47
